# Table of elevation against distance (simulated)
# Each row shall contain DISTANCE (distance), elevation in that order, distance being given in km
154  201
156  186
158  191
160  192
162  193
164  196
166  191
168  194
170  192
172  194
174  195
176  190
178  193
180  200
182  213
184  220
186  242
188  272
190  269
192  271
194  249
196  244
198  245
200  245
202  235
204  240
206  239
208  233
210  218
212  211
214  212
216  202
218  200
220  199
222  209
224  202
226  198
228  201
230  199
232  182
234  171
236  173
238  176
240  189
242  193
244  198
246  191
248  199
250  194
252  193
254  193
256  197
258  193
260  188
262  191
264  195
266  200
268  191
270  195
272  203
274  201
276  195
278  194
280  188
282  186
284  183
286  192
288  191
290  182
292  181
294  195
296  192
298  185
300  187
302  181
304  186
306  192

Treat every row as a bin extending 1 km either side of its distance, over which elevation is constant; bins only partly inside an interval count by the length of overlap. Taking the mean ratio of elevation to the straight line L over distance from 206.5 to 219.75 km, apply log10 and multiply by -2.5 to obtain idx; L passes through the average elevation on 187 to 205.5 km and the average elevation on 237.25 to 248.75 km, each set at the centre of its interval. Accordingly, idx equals 0.08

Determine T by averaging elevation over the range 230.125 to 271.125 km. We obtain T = 190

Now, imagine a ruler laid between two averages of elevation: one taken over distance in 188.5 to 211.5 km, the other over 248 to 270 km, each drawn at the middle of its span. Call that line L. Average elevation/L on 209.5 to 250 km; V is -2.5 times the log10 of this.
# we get 0.12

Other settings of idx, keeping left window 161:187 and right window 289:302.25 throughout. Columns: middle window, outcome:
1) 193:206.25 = -0.22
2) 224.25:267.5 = 0.01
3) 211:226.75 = -0.05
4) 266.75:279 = -0.04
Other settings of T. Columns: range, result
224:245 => 189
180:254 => 214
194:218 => 229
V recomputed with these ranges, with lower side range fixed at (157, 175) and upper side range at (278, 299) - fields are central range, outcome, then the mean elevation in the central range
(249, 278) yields -0.034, 195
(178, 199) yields -0.242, 240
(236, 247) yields 0.011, 188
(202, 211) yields -0.213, 233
